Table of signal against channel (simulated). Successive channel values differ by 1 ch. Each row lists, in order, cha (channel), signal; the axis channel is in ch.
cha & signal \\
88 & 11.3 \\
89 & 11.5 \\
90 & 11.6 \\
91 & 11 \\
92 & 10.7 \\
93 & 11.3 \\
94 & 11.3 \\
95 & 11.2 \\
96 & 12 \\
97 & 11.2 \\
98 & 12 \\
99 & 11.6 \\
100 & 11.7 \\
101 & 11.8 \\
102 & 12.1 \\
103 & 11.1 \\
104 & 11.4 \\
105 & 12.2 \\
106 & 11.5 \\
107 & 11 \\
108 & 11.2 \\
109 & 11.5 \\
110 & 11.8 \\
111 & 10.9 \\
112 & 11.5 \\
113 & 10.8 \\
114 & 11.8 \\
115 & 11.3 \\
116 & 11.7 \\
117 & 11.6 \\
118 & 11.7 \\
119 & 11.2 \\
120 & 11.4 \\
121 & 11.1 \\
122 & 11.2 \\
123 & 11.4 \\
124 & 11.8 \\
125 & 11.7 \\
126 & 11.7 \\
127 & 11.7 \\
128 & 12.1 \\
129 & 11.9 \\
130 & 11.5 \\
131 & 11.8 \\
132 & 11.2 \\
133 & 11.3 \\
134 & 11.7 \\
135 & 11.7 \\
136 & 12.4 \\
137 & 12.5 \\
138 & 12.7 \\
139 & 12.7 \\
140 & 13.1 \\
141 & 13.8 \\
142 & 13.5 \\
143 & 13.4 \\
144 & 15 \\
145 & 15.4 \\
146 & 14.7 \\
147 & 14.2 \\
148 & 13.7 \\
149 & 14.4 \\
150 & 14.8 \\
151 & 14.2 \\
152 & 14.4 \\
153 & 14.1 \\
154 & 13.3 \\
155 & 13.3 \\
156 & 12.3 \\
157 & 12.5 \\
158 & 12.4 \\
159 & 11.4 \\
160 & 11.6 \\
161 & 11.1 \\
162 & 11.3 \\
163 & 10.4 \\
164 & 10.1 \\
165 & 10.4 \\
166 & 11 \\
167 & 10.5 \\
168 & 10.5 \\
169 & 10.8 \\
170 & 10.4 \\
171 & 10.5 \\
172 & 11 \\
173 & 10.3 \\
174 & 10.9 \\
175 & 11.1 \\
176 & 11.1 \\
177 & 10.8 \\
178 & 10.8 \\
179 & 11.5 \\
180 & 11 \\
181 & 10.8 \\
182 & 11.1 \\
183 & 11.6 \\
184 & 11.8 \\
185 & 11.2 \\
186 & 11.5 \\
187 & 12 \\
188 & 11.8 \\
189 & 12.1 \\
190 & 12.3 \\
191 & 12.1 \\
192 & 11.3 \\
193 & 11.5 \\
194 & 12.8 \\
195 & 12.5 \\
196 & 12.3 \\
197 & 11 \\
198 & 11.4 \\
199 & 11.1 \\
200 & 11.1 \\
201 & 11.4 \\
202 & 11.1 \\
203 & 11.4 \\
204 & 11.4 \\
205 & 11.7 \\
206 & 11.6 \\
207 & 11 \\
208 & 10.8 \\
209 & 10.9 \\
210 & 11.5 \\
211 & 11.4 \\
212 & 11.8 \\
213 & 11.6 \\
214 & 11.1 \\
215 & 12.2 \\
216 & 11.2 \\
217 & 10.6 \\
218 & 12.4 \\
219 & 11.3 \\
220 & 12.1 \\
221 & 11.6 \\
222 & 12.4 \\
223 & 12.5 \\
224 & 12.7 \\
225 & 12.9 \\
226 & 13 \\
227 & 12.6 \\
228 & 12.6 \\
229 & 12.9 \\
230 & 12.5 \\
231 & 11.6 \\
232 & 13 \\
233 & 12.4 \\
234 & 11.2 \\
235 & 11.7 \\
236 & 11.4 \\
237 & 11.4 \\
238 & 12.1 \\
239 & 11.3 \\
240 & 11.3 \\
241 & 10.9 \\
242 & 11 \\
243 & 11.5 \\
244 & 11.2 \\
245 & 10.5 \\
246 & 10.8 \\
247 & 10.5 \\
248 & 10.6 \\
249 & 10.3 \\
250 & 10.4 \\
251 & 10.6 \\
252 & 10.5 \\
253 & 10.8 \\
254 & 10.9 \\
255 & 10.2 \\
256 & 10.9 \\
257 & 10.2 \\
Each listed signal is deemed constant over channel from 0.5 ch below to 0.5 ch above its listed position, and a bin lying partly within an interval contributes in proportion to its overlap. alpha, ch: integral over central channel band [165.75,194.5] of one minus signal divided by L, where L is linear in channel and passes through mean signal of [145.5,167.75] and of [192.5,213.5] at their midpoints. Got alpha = 1.8 ch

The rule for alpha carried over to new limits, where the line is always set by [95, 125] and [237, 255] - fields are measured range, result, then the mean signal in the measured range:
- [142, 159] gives -3.72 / 13.8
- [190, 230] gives -2.65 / 11.8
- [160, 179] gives 0.79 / 10.8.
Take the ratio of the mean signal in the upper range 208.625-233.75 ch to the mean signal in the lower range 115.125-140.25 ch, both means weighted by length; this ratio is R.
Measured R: 1.0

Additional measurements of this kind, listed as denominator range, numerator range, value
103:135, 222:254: 1.01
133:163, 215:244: 0.91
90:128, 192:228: 1.02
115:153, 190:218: 0.91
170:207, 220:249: 1.03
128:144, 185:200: 0.95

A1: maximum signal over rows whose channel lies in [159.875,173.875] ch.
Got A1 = 11.6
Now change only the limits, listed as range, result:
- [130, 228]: 15.4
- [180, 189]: 12.1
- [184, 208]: 12.8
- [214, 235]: 13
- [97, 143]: 13.8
